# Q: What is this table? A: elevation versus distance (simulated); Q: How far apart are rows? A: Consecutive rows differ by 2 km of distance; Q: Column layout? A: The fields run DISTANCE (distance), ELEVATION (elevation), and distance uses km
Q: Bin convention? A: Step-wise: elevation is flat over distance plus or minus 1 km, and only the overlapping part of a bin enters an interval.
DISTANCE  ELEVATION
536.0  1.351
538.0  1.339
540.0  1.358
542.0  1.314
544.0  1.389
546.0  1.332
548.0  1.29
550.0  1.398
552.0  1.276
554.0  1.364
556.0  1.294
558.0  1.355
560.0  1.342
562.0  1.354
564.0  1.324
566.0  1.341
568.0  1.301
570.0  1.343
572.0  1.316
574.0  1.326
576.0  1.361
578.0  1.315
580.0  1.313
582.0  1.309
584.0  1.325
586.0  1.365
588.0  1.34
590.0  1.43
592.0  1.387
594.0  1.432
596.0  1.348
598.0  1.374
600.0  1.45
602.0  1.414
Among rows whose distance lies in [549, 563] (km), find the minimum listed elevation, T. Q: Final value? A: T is 1.276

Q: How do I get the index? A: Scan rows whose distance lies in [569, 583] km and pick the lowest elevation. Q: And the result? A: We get 1.309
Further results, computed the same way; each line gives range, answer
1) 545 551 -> 1.29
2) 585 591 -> 1.34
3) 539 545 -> 1.314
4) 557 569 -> 1.301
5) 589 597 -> 1.348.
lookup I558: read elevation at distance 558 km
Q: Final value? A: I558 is 1.355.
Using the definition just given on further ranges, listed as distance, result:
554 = 1.364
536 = 1.351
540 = 1.358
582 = 1.309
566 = 1.341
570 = 1.343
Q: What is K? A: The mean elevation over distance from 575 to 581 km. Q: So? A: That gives 1.33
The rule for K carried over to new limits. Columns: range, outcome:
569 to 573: 1.33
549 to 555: 1.35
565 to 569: 1.32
